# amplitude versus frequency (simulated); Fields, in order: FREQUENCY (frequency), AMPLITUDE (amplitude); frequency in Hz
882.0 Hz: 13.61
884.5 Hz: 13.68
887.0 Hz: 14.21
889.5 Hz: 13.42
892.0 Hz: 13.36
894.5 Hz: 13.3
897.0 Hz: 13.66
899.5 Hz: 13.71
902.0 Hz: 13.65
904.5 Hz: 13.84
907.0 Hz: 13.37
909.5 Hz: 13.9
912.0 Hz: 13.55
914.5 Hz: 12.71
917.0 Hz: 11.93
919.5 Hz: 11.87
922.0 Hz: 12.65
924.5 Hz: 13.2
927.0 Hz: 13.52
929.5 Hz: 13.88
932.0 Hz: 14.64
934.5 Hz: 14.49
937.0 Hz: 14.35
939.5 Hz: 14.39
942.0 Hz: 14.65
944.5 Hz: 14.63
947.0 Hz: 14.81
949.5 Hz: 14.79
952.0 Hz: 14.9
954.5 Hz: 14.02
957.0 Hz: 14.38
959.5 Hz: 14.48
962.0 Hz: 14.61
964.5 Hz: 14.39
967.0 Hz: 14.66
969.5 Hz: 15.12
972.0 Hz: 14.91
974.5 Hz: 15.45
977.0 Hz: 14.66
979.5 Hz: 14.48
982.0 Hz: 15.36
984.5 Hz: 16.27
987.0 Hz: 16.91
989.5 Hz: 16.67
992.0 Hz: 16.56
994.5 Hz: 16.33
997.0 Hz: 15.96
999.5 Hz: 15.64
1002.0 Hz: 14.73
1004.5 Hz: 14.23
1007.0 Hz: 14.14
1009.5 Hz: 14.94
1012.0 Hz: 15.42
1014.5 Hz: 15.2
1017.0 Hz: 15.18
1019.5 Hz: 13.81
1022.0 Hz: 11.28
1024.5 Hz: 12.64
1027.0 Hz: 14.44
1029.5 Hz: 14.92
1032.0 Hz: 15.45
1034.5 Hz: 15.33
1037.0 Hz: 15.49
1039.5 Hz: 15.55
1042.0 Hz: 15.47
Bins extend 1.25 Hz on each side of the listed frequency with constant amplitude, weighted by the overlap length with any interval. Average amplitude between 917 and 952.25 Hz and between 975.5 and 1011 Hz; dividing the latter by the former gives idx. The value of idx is 1.1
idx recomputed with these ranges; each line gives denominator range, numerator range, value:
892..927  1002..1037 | 1.09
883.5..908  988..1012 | 1.14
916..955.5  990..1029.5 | 1.06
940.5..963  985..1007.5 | 1.08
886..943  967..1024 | 1.11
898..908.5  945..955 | 1.08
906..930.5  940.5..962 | 1.12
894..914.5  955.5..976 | 1.09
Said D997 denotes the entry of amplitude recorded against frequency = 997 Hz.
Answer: 15.96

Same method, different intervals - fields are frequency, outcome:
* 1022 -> 11.28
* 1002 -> 14.73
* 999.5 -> 15.64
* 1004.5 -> 14.23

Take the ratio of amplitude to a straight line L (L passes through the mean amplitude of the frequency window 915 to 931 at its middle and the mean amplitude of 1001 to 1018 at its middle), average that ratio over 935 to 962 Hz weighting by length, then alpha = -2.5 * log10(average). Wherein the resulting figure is -0.09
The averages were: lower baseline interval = 12.9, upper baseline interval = 14.8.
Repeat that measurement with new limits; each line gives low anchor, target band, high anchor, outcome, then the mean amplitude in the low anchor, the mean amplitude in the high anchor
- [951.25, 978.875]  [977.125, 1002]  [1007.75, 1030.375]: -0.10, 14.7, 14.2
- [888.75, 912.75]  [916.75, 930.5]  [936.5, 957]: 0.10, 13.6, 14.6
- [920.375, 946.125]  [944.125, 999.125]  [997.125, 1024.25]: -0.07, 14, 14.5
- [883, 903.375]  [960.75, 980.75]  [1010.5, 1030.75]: -0.06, 13.6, 14.1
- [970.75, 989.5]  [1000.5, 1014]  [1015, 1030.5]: -0.03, 15.5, 13.8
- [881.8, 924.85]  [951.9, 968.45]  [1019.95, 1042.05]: -0.05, 13.3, 14.4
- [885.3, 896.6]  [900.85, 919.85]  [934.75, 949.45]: 0.06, 13.6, 14.6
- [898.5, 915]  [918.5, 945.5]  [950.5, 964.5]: 0.01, 13.6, 14.5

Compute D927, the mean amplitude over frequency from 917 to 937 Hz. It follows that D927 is 13.4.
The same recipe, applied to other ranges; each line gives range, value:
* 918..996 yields 14.7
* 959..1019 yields 15.3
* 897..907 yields 13.7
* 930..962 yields 14.5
